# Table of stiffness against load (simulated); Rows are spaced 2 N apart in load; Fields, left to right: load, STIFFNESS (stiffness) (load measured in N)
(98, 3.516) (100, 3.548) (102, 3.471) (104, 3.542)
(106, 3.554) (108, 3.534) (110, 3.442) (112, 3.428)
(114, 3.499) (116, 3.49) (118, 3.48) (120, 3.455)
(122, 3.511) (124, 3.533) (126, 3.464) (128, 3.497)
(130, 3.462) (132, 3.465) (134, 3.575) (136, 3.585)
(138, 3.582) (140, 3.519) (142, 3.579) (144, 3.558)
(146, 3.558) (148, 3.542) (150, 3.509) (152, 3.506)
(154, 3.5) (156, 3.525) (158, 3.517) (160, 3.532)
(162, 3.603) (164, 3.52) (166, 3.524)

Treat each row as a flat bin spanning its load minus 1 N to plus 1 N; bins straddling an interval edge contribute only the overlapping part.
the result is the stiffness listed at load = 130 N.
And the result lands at 3.462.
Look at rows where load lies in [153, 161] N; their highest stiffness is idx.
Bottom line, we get 3.532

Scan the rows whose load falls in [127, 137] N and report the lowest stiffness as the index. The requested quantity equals 3.462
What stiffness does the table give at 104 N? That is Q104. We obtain 3.542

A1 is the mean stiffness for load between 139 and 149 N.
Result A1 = 3.55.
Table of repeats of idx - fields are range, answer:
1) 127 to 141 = 3.585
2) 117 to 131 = 3.533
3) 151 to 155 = 3.506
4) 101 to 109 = 3.554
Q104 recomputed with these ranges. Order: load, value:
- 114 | 3.499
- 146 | 3.558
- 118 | 3.48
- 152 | 3.506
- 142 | 3.579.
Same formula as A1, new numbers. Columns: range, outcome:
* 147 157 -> 3.52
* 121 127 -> 3.5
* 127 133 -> 3.47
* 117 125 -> 3.49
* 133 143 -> 3.57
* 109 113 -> 3.44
